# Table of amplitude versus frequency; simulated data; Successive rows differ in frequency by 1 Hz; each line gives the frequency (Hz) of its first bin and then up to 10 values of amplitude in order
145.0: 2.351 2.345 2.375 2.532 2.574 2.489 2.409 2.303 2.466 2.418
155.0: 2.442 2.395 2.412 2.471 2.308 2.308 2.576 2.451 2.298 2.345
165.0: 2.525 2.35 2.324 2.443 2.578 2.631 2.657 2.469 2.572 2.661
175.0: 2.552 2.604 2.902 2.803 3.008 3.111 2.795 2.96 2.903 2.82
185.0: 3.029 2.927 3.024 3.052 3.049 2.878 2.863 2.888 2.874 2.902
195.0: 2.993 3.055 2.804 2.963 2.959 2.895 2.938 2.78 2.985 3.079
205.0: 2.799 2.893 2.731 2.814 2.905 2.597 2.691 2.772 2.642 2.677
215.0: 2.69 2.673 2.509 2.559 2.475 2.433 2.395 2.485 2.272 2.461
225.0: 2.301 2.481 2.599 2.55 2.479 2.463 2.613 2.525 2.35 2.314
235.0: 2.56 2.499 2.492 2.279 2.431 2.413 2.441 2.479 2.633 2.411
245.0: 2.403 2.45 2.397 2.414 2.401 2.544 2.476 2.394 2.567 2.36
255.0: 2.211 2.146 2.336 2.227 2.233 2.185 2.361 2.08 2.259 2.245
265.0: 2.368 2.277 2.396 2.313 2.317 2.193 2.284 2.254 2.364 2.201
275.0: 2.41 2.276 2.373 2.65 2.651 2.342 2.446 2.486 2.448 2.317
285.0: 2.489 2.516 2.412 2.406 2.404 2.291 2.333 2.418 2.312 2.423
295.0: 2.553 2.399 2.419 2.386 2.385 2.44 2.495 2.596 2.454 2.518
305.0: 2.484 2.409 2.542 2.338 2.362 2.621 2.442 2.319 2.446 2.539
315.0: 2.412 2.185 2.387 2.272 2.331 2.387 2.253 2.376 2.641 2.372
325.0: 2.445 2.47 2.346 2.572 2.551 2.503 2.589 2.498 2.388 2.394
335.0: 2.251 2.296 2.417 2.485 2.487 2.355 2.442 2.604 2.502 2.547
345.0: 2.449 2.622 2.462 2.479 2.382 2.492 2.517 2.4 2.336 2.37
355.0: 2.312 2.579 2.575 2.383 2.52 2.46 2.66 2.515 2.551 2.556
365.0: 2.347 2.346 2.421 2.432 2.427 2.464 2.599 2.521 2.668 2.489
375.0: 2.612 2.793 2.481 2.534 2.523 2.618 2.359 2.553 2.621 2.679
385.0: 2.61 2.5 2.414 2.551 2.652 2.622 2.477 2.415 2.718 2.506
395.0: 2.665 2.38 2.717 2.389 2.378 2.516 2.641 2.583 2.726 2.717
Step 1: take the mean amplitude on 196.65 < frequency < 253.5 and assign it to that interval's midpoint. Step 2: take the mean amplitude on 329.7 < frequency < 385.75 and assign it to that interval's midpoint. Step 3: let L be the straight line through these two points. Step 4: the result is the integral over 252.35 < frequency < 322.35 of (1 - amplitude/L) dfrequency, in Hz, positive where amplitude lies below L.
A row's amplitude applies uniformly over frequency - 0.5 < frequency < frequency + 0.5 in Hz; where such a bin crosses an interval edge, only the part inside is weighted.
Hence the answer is 4.49 Hz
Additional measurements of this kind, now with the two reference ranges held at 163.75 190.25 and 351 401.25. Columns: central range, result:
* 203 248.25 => 2.31 Hz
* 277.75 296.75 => 1.33 Hz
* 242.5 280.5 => 4.22 Hz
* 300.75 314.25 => 0.66 Hz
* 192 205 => -1.01 Hz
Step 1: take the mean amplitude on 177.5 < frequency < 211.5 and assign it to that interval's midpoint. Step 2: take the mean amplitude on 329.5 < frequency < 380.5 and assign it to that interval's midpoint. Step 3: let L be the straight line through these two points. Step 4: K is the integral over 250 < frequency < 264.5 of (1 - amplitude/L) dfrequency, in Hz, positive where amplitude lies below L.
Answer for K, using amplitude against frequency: 2.33 Hz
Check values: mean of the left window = 2.9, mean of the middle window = 2.3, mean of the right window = 2.48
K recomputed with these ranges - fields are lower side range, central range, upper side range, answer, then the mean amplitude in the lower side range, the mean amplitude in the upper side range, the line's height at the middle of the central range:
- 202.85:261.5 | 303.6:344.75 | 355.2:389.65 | 1.4 Hz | 2.5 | 2.53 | 2.52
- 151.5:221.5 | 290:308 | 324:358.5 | 0.6 Hz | 2.7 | 2.45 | 2.52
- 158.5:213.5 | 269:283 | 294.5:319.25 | 0.7 Hz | 2.76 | 2.43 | 2.51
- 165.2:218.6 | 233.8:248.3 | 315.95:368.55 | 1.3 Hz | 2.79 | 2.45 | 2.68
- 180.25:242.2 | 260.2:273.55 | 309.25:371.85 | 1.6 Hz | 2.7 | 2.45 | 2.59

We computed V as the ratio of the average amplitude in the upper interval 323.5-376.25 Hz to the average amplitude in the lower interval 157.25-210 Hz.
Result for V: 0.9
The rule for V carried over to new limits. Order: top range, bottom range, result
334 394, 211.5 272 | 1.03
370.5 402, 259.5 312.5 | 1.07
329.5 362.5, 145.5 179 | 0.99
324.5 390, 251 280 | 1.07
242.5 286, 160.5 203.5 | 0.85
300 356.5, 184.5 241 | 0.91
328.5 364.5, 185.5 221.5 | 0.88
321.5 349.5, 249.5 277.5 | 1.07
